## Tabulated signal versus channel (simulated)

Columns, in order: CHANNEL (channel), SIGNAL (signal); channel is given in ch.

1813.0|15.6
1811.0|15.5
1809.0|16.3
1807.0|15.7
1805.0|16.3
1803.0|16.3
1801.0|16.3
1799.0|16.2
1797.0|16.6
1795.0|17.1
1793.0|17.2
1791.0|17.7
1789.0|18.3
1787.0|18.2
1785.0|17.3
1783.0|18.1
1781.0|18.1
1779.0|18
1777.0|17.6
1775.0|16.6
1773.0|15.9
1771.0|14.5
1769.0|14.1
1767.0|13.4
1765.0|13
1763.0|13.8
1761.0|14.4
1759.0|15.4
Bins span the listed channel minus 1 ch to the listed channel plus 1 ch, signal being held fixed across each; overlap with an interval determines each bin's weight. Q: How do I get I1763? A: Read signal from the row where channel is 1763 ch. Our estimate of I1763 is 13.8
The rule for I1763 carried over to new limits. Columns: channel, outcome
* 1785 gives 17.3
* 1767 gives 13.4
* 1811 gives 15.5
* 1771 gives 14.5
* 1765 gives 13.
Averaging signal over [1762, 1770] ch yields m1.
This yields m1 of 13.6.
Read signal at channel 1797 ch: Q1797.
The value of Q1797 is 16.6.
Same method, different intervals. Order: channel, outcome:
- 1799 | 16.2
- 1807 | 15.7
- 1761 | 14.4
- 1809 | 16.3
